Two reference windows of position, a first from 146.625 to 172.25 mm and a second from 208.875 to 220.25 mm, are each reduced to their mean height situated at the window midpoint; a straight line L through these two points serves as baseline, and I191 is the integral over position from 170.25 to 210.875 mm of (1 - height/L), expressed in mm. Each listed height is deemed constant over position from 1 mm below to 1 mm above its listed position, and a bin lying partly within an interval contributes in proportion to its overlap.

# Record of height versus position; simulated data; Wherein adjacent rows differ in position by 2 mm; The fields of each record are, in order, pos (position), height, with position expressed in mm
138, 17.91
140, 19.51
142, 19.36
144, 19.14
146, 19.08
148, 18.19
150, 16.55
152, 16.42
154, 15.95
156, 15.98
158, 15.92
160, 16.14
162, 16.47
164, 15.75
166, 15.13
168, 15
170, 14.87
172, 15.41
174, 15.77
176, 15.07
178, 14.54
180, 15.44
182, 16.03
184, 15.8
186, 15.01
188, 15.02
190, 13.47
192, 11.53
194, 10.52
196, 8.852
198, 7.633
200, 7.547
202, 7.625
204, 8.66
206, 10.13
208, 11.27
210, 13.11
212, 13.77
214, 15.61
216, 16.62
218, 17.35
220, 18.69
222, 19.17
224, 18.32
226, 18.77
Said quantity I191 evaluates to 8.6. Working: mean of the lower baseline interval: 16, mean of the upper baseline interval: 15.6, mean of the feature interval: 12.5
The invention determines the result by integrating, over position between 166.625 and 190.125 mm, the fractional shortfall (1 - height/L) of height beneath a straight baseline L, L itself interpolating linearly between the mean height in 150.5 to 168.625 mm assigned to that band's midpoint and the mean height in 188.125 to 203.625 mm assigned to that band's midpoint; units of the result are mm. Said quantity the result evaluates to -4.6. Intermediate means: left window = 15.9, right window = 9.87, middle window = 15.2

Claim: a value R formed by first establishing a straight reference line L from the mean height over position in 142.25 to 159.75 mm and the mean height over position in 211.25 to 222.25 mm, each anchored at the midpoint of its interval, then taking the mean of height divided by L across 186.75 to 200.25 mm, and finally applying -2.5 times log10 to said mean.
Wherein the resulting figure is 0.48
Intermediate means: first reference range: 17.2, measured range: 10.9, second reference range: 16.8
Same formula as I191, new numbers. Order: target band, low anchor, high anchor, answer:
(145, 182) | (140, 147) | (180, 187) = 3.0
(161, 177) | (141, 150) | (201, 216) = 0.7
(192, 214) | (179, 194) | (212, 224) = 7.8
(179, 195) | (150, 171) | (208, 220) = 1.5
